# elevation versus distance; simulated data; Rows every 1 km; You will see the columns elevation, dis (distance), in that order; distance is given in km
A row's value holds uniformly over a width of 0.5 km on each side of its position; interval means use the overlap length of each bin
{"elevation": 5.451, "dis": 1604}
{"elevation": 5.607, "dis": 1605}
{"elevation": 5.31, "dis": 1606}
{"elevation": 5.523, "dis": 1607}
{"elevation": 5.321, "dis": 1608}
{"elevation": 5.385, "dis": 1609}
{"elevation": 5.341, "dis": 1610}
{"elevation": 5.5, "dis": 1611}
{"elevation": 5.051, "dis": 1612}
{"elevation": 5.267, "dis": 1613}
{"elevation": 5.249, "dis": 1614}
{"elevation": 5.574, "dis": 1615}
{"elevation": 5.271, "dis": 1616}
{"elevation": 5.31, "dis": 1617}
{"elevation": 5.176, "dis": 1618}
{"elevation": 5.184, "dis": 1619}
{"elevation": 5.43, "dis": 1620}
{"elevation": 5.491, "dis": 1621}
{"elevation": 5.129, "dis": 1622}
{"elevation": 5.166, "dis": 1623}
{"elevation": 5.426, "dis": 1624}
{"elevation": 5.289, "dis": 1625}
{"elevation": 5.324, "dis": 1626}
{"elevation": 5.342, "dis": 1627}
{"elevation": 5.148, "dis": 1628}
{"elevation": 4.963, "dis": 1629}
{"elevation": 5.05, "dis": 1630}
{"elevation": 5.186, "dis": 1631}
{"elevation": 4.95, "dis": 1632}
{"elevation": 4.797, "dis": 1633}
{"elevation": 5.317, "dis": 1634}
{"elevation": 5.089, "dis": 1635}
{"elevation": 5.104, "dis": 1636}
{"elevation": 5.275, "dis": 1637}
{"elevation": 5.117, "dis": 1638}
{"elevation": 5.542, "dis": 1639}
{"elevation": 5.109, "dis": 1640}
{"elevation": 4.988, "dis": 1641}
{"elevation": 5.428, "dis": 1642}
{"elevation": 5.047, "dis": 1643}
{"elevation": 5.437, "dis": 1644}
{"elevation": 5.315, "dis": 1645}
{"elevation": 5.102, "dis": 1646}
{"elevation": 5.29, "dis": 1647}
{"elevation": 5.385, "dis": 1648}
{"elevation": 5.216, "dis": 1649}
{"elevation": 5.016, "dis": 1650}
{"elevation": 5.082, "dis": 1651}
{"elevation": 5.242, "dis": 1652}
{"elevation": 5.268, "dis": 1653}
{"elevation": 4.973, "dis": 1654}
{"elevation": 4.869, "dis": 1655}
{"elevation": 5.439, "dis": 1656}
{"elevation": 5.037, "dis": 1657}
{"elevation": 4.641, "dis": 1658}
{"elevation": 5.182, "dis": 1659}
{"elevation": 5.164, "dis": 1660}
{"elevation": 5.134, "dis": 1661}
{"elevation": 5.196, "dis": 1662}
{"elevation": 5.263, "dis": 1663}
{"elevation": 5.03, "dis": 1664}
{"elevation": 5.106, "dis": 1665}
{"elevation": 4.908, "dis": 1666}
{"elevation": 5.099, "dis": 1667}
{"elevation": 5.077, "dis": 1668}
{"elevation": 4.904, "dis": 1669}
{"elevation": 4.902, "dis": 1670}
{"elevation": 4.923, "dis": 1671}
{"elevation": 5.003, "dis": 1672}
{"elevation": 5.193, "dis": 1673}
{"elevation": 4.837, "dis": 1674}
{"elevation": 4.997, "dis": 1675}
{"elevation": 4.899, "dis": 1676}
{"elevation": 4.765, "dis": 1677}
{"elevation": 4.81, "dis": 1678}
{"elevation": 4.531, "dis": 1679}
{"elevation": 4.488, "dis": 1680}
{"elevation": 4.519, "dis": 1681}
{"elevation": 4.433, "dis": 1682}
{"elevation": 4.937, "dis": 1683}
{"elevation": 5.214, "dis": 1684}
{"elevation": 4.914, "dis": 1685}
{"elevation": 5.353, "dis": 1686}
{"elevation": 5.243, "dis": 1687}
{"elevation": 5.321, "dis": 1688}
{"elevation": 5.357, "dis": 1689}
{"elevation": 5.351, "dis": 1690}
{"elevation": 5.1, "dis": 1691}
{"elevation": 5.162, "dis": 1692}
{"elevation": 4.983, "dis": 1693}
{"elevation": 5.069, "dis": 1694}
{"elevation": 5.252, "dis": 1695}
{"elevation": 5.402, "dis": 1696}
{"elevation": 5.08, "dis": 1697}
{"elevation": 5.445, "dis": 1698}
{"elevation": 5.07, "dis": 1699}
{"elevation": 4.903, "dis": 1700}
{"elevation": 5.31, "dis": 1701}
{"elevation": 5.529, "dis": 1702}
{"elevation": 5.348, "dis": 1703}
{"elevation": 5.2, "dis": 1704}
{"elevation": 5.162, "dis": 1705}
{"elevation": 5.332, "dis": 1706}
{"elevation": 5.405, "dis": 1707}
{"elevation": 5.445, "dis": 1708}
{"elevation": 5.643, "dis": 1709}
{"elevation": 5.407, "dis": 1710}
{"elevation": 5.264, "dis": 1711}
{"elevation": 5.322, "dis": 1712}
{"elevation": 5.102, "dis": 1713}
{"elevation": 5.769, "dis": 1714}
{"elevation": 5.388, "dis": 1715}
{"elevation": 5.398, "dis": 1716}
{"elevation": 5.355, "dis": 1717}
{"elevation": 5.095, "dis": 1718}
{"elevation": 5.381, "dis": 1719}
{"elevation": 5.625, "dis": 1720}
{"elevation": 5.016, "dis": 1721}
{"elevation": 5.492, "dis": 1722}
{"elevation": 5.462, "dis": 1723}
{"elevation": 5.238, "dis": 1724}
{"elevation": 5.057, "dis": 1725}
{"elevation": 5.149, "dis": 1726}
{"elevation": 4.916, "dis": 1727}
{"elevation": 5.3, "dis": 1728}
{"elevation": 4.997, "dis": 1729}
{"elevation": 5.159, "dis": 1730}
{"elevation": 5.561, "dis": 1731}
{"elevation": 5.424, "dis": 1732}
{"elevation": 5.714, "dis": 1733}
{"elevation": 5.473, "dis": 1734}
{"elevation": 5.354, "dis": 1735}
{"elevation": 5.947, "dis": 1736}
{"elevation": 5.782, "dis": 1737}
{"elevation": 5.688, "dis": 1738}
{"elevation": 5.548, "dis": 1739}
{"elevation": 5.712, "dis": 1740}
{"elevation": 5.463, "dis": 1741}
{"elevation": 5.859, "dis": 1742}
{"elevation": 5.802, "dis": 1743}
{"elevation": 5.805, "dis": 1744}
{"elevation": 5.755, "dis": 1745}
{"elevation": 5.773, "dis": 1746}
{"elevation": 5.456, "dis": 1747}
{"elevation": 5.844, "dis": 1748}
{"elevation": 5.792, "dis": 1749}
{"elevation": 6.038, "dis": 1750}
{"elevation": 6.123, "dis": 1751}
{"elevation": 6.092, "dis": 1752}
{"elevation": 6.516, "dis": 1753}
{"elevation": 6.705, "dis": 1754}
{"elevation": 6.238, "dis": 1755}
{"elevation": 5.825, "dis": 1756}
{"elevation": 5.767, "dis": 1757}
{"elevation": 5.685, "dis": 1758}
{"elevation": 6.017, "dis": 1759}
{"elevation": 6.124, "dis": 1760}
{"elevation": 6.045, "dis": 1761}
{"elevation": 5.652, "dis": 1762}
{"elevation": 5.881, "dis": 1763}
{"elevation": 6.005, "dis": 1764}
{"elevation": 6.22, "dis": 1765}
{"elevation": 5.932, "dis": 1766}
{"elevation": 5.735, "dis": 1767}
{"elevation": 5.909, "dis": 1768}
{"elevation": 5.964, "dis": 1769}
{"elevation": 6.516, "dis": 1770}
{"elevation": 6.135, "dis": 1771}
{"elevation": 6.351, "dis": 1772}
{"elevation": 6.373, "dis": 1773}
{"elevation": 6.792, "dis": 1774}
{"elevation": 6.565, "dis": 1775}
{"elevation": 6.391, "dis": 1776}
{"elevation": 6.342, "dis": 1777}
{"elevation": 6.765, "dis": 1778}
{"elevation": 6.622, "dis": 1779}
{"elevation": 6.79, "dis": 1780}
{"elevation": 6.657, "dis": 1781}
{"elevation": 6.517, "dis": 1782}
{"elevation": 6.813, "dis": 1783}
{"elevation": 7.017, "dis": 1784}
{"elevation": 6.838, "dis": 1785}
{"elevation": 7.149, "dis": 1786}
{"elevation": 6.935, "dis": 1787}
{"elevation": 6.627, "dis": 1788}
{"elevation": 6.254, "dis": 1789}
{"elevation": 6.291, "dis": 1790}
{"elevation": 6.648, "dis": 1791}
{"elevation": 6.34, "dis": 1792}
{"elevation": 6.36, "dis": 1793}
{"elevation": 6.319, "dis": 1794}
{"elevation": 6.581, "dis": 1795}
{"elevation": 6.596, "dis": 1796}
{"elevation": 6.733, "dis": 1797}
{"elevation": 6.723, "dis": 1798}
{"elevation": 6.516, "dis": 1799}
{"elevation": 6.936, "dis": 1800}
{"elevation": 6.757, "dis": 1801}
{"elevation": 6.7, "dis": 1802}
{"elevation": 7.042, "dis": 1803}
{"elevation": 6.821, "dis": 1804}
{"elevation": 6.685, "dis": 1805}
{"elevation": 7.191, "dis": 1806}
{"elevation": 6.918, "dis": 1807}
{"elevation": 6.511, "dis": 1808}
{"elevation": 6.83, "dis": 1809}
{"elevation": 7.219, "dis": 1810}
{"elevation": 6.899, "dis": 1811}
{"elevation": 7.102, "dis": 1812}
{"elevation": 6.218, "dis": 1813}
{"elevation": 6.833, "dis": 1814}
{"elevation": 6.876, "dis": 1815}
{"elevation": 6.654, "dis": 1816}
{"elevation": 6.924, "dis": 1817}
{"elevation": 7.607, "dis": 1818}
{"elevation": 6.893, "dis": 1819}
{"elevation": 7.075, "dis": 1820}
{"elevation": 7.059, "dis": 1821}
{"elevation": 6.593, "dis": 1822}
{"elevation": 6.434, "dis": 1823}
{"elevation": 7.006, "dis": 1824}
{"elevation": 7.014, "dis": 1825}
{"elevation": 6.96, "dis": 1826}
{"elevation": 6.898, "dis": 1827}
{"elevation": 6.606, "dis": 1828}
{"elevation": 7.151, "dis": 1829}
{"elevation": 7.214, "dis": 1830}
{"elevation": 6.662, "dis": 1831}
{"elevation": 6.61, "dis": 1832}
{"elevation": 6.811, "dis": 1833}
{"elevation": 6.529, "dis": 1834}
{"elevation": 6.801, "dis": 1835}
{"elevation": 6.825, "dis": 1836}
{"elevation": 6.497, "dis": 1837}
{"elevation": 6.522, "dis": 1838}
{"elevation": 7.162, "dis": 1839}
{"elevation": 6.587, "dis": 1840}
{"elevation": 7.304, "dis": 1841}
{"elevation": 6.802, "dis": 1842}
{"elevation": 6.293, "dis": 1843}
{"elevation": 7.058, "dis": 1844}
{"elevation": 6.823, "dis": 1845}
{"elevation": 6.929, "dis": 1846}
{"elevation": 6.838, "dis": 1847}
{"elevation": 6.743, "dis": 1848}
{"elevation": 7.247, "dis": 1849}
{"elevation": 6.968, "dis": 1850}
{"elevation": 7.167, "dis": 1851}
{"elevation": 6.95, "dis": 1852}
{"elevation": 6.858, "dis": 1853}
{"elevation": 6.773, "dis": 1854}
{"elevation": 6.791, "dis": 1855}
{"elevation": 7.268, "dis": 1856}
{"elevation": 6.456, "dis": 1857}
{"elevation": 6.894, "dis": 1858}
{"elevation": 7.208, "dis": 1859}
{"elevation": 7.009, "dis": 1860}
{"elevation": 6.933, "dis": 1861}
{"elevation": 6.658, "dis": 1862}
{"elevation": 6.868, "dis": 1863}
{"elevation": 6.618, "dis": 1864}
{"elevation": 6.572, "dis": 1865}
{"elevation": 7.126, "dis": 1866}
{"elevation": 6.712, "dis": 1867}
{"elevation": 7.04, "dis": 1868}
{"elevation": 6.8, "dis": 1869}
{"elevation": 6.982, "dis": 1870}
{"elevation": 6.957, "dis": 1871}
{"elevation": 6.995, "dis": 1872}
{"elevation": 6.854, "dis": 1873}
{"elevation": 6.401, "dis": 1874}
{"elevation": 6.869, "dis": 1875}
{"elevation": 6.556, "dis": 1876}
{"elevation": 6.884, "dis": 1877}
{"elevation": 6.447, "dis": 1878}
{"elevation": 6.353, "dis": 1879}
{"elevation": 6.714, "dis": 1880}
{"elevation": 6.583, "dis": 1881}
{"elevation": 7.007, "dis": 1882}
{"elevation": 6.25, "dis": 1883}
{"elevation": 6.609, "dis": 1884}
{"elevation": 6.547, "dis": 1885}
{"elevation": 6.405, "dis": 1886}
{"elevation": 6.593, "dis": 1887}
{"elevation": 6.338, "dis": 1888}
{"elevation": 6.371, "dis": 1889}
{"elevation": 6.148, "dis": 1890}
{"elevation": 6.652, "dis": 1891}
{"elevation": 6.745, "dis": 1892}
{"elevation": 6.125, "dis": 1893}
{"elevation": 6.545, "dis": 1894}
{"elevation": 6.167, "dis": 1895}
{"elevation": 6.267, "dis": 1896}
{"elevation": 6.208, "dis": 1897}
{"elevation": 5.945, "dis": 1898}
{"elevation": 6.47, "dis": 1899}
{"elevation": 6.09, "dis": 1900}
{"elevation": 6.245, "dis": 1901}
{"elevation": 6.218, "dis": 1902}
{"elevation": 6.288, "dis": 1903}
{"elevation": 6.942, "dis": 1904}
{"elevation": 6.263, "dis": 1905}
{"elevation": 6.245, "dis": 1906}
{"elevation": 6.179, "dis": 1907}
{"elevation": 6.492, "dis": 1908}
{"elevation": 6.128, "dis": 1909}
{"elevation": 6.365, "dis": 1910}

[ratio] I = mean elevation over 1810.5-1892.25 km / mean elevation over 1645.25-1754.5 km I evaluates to 1.28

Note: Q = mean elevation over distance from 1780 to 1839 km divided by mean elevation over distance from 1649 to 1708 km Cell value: 1.3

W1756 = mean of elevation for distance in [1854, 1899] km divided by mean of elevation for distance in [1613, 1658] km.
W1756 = 1.28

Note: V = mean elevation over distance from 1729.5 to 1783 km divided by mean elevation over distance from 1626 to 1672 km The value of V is 1.17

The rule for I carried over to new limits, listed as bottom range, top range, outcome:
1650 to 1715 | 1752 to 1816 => 1.27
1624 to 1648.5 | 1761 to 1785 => 1.22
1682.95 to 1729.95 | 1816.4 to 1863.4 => 1.31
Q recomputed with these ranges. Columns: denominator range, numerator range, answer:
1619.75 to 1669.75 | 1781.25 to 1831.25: 1.32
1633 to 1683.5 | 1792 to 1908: 1.33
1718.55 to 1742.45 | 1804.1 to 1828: 1.27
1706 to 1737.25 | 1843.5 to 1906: 1.24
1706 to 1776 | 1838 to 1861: 1.21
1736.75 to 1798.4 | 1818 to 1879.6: 1.10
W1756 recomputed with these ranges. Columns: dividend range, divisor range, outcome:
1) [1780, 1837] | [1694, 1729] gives 1.28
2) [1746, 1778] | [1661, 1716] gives 1.19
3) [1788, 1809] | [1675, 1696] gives 1.33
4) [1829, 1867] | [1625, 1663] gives 1.33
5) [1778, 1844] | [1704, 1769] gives 1.20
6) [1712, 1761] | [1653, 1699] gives 1.12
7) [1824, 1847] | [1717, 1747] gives 1.25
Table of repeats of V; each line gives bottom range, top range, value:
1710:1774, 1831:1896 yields 1.18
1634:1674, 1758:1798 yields 1.25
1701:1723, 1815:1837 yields 1.28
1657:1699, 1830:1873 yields 1.36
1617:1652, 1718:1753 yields 1.07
